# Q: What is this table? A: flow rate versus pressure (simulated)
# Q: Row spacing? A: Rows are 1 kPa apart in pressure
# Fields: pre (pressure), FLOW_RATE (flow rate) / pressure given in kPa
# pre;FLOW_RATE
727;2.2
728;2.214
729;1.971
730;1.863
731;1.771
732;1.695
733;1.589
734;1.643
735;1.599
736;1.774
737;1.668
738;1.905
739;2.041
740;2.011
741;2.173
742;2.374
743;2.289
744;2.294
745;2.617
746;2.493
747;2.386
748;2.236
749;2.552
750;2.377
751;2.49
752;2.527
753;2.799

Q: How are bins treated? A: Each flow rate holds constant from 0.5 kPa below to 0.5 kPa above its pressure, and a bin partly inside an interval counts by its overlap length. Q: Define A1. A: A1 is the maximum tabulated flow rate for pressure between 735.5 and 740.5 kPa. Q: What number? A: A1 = 2.041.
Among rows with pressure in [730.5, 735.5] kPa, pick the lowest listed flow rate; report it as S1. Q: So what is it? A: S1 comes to 1.589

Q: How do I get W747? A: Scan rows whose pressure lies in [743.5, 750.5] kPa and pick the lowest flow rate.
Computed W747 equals 2.236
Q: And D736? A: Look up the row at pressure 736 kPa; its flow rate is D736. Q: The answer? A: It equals 1.774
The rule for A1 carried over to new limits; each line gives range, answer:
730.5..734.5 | 1.771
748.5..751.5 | 2.552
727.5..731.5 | 2.214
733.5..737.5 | 1.774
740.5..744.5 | 2.374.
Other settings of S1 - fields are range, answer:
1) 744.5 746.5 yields 2.493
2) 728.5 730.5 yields 1.863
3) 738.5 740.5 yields 2.011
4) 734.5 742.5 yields 1.599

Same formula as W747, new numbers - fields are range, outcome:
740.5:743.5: 2.173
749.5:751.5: 2.377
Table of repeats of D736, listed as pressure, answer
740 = 2.011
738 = 1.905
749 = 2.552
